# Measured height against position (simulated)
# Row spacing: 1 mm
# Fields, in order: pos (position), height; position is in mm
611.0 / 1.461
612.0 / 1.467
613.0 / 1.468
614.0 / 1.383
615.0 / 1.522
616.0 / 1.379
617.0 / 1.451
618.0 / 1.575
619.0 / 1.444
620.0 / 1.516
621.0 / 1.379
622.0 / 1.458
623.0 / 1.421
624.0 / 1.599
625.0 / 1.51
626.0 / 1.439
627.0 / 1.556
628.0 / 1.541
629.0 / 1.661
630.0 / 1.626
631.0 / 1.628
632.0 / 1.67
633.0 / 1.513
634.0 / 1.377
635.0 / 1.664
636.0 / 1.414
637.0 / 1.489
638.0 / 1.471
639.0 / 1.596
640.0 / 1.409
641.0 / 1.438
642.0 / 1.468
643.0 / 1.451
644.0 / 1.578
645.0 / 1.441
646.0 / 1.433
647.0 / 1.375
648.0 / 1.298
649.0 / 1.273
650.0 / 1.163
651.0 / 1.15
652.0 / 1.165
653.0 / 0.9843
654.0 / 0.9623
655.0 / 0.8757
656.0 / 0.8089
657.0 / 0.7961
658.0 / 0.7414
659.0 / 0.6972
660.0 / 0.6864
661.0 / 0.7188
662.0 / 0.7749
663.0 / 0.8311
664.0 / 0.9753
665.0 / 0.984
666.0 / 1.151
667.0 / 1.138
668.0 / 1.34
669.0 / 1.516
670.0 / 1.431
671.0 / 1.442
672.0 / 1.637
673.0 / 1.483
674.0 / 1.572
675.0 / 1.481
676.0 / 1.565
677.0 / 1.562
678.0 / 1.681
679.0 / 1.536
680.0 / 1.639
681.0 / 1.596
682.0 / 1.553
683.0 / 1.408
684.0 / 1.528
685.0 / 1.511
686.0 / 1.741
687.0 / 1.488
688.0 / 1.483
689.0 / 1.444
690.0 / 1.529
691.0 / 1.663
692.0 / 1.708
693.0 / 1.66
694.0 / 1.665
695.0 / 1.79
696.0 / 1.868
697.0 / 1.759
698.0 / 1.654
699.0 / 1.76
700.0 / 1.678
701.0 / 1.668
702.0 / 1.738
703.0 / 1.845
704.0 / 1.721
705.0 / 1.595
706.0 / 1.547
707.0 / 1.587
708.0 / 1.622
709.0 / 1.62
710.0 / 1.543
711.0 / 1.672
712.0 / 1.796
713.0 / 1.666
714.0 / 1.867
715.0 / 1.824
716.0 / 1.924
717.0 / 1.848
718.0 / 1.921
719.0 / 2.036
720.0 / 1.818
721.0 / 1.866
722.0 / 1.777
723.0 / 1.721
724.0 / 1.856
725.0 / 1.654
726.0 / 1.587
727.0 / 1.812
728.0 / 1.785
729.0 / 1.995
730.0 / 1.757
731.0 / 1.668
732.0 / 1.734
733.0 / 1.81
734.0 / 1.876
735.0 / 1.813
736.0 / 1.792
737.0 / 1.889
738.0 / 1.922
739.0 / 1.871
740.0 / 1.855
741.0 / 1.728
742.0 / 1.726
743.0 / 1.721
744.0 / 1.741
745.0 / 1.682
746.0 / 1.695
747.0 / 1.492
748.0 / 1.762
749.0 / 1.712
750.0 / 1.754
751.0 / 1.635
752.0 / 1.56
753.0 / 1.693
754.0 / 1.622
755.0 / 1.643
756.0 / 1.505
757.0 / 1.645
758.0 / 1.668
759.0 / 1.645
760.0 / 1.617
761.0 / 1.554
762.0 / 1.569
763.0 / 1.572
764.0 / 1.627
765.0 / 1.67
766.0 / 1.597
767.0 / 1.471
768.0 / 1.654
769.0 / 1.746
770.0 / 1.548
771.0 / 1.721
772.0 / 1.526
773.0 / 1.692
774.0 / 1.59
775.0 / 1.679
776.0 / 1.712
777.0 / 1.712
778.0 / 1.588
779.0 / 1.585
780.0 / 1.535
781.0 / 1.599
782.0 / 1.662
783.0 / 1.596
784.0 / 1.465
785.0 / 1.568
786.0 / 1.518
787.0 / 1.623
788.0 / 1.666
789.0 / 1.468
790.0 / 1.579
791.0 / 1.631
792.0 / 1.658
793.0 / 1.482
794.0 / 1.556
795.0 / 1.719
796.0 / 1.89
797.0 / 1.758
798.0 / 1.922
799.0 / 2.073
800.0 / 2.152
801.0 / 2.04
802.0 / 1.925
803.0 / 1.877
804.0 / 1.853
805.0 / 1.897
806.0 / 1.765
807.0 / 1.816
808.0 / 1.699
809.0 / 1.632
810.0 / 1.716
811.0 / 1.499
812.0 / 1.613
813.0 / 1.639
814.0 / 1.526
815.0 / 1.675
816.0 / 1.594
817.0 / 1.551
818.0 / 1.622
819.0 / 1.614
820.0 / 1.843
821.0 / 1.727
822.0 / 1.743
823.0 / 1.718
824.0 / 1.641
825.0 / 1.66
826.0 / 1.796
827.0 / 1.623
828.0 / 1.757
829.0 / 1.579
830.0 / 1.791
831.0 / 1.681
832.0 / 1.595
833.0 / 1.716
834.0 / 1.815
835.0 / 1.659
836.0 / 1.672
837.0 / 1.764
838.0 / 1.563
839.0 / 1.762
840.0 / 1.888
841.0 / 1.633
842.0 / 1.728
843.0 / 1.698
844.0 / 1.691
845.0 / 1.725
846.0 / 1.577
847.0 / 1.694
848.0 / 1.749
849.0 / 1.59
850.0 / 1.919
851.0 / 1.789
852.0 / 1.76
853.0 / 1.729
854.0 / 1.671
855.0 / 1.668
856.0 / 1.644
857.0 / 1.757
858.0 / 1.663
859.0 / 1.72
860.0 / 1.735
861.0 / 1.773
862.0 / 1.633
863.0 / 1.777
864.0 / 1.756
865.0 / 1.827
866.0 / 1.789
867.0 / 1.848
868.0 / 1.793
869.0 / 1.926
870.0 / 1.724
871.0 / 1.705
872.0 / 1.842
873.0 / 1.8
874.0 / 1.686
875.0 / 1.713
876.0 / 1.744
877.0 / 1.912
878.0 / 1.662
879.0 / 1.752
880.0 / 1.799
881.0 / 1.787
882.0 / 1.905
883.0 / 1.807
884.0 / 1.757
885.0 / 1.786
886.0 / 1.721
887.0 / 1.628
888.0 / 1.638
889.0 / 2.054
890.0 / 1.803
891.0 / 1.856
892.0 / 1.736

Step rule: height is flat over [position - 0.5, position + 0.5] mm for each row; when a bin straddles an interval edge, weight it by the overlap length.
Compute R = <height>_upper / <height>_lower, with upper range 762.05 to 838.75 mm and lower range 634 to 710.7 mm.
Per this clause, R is 1.2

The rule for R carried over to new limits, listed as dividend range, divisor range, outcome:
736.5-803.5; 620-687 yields 1.24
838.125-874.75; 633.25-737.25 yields 1.15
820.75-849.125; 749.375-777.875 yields 1.04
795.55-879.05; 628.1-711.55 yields 1.22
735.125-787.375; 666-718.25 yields 1.02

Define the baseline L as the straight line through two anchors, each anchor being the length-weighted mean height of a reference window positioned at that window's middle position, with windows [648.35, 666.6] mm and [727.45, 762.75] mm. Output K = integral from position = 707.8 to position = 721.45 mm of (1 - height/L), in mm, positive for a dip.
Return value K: -3.3 mm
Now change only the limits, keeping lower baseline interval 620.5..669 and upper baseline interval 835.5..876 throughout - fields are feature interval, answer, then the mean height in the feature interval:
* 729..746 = -3.6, 1.79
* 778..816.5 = -2.1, 1.7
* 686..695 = -1.5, 1.6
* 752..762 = -0.6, 1.62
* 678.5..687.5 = -1.3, 1.56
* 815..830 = -0.2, 1.68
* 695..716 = -4.5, 1.71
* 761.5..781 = -0.9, 1.62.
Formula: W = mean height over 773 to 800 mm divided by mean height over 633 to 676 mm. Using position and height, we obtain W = 1.34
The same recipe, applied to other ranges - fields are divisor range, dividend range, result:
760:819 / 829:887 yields 1.04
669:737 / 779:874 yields 1.02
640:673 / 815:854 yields 1.47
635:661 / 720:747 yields 1.47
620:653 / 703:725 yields 1.21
